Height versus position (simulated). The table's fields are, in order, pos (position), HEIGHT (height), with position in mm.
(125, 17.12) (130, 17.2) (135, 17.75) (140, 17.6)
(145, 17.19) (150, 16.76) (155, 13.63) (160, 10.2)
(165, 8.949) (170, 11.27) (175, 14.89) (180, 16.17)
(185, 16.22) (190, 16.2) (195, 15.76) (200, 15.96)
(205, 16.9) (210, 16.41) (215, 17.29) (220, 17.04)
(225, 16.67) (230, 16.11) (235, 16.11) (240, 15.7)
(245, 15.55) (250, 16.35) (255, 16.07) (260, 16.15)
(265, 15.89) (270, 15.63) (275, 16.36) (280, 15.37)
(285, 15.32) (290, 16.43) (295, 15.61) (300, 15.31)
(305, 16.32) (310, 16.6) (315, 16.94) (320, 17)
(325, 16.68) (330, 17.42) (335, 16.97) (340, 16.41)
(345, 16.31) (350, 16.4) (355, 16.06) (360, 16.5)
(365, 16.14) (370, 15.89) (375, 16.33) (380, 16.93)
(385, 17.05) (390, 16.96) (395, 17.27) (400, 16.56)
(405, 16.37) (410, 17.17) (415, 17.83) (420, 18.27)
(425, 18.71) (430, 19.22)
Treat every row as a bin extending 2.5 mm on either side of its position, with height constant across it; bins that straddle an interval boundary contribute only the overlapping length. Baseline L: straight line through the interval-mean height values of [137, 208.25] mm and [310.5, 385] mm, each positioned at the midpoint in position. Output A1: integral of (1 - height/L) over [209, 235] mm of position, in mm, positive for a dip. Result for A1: -2.22 mm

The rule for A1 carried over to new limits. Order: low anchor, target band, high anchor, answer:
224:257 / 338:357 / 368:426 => 0.5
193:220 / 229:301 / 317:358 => 3.1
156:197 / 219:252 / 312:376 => -3.4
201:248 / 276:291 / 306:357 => 0.8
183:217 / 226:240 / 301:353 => 0.3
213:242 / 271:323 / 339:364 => 0.9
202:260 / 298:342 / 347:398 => -0.4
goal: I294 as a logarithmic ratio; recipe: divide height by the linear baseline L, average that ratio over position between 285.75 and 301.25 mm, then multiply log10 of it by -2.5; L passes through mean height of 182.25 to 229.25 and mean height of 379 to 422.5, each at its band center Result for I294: 0.07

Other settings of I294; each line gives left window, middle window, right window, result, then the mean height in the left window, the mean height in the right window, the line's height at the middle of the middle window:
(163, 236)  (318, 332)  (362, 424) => -0.038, 15.5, 16.9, 16.4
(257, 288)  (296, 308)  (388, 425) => 0.021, 15.8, 17.3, 16.1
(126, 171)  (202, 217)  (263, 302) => -0.112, 14.7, 15.7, 15.2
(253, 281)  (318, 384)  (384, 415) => 0.002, 15.9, 17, 16.6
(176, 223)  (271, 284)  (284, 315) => 0.023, 16.4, 16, 16.1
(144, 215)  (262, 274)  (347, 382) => -0.023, 14.8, 16.3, 15.5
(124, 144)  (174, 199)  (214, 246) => 0.061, 17.4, 16.3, 16.8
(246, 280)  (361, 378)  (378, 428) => 0.055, 16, 17.3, 17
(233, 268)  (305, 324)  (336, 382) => -0.038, 16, 16.3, 16.2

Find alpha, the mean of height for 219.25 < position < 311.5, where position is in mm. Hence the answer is 16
